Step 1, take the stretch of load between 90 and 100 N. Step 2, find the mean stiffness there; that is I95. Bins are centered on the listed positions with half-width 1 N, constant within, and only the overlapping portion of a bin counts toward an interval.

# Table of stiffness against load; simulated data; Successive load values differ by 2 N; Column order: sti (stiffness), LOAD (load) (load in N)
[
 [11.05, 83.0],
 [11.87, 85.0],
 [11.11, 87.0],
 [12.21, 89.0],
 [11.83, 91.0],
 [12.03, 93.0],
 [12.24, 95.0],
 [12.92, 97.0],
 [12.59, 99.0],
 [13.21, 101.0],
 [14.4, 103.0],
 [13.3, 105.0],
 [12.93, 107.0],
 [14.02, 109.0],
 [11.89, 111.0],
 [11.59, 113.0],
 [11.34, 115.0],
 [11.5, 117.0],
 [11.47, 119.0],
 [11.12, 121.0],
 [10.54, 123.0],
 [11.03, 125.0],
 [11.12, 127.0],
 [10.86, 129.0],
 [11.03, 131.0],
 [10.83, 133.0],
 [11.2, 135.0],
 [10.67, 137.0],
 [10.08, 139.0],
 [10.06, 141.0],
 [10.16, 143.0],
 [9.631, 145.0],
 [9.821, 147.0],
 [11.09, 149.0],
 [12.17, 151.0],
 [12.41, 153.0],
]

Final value 12.3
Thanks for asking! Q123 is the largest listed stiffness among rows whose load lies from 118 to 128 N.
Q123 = 11.47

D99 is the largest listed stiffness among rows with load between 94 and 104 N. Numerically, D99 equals 14.4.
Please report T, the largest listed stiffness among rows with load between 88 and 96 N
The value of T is 12.24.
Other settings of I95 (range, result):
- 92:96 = 12.1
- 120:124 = 10.8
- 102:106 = 13.9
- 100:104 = 13.8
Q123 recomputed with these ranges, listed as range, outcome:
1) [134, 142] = 11.2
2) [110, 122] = 11.89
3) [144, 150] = 11.09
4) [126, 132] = 11.12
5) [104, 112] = 14.02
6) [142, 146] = 10.16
